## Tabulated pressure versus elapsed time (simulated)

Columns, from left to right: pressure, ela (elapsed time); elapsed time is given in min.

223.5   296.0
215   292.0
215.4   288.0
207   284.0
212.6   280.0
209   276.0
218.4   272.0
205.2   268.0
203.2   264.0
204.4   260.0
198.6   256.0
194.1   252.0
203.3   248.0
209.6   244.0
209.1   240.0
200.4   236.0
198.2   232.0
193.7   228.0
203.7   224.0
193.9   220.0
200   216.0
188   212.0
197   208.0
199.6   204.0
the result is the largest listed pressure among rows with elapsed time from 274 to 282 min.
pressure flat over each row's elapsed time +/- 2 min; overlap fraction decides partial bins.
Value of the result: 212.6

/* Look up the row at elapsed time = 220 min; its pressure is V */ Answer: 193.9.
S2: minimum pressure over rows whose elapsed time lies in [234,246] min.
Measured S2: 200.4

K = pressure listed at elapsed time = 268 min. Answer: 205.2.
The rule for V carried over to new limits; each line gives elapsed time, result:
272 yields 218.4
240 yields 209.1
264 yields 203.2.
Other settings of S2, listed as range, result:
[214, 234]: 193.7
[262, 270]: 203.2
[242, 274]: 194.1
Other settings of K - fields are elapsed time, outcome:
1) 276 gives 209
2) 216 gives 200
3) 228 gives 193.7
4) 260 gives 204.4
